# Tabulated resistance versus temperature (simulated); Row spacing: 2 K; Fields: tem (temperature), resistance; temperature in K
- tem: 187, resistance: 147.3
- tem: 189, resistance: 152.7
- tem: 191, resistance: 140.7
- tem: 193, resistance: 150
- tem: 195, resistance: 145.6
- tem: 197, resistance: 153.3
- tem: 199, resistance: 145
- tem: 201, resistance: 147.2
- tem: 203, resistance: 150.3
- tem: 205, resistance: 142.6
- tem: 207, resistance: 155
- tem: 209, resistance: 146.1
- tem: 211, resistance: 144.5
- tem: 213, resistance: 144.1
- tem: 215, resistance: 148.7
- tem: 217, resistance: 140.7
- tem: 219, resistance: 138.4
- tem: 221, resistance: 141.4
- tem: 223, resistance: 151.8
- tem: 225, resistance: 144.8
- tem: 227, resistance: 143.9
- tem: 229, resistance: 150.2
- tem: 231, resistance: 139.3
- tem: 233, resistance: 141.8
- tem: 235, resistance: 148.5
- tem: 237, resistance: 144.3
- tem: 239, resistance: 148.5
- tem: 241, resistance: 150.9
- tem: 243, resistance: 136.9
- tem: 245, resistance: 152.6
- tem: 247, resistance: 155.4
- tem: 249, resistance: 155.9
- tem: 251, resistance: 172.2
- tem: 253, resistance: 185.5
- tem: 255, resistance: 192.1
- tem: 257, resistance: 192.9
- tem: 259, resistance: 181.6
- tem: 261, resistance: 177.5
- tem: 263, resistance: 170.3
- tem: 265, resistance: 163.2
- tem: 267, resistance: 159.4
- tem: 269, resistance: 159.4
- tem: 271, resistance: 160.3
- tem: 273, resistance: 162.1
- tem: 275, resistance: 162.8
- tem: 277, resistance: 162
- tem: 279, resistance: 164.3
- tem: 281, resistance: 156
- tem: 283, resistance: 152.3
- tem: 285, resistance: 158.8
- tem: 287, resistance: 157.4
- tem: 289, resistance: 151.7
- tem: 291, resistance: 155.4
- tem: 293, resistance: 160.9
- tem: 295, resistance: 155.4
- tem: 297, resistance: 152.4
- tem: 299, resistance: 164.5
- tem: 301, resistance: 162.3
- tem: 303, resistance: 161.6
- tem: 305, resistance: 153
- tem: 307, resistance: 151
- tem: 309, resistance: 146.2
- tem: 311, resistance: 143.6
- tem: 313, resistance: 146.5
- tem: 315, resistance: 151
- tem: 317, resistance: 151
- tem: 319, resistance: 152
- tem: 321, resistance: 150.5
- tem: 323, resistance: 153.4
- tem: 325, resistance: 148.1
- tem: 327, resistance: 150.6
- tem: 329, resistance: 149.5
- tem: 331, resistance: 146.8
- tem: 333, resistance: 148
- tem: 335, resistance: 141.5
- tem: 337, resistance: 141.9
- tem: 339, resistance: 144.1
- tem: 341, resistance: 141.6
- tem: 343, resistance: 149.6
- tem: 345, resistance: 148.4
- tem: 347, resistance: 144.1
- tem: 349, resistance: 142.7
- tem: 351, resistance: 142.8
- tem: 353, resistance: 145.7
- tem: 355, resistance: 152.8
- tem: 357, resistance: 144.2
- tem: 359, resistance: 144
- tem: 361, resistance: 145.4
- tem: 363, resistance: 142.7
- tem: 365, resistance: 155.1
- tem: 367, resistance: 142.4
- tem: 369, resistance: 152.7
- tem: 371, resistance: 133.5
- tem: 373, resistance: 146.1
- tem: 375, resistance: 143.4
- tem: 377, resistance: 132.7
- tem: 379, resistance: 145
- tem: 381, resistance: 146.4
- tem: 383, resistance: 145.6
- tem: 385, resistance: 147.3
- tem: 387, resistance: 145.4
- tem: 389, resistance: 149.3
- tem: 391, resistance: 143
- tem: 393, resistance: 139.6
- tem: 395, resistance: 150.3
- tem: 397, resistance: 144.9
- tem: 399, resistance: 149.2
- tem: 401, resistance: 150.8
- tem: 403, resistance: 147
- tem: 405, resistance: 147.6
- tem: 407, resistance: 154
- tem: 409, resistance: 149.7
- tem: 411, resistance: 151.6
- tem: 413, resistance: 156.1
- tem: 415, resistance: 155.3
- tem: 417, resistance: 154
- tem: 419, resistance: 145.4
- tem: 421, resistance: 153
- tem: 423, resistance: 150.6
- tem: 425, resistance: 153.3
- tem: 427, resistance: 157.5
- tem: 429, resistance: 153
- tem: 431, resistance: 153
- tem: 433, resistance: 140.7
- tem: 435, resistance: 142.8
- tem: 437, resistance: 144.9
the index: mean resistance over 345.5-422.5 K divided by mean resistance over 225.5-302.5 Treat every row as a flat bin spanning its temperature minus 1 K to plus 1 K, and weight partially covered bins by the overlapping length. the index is 0.92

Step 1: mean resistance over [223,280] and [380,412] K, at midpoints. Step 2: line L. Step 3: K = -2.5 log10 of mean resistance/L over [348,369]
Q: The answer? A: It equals 0.03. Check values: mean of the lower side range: 160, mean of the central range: 146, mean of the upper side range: 148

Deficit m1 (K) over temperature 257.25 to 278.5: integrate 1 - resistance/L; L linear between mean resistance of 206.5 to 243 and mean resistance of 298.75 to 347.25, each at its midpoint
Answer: -2.83 K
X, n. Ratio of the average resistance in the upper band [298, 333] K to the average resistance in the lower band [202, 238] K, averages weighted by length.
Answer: 1.04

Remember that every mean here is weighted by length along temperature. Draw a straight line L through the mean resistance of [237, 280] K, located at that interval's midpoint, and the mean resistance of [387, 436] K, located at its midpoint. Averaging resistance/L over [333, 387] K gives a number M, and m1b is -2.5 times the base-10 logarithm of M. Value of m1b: 0.071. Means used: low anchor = 165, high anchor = 150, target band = 145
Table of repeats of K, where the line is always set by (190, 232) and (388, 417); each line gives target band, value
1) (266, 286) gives -0.09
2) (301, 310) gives -0.05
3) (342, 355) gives 0.02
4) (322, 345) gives 0.01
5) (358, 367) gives 0.02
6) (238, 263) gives -0.14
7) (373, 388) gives 0.04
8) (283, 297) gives -0.06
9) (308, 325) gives -0.01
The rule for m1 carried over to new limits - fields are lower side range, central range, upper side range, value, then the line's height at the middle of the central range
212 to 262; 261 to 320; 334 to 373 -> -2.6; 151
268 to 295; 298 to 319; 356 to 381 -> 0.1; 154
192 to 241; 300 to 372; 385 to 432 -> 0.4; 149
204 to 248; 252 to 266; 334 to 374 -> -3.3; 146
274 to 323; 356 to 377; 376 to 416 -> 0.8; 150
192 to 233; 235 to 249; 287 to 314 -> 0.0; 149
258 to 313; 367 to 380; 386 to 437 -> 0.9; 152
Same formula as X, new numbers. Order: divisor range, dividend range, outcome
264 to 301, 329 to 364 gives 0.91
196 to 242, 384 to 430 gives 1.03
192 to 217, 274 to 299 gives 1.07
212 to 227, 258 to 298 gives 1.12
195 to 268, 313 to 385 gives 0.95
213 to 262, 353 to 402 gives 0.94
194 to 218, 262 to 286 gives 1.10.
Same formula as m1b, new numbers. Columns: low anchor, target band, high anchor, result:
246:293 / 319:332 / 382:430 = 0.06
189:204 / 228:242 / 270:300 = 0.05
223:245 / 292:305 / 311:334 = -0.07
